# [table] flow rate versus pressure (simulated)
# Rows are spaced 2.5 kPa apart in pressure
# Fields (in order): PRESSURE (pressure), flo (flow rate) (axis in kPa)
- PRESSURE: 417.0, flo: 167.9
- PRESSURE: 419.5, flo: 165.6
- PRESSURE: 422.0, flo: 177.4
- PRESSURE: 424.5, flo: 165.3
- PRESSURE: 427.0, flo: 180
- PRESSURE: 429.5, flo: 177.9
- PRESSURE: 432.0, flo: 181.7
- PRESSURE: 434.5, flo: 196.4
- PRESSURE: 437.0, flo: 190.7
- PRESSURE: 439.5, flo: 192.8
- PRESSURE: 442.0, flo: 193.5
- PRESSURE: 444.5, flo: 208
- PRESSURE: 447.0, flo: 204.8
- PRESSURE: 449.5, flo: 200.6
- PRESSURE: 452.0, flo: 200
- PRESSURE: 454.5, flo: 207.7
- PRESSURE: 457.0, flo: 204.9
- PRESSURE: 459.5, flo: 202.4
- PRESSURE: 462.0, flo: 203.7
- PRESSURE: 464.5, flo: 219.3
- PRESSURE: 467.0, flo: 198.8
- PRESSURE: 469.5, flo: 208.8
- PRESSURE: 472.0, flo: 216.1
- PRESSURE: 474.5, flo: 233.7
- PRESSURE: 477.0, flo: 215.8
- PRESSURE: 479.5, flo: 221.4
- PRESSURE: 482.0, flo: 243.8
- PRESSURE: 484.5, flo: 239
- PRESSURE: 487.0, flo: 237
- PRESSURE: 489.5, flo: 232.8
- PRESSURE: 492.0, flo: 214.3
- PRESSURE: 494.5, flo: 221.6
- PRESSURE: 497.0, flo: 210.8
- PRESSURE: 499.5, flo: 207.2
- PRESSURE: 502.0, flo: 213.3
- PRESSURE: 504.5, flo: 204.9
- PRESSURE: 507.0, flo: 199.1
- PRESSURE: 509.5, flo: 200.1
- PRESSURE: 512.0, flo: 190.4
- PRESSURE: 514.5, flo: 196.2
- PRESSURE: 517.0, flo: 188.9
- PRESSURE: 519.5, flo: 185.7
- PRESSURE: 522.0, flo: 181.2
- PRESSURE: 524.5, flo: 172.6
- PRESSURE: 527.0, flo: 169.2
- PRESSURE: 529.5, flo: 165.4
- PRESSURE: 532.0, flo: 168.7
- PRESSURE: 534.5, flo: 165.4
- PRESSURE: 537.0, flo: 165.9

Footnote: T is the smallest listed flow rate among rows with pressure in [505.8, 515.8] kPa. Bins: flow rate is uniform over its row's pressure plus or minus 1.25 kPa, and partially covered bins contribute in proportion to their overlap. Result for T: 190.4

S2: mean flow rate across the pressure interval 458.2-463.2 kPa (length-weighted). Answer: 203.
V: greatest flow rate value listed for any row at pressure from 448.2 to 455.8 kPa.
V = 207.7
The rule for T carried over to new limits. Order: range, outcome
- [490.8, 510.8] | 199.1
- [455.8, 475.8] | 198.8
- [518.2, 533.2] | 165.4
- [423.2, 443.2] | 165.3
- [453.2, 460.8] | 202.4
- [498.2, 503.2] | 207.2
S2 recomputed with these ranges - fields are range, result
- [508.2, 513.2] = 195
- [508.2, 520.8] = 192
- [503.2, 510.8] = 201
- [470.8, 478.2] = 222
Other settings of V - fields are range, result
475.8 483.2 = 243.8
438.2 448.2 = 208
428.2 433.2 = 181.7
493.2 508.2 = 221.6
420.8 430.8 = 180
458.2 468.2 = 219.3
